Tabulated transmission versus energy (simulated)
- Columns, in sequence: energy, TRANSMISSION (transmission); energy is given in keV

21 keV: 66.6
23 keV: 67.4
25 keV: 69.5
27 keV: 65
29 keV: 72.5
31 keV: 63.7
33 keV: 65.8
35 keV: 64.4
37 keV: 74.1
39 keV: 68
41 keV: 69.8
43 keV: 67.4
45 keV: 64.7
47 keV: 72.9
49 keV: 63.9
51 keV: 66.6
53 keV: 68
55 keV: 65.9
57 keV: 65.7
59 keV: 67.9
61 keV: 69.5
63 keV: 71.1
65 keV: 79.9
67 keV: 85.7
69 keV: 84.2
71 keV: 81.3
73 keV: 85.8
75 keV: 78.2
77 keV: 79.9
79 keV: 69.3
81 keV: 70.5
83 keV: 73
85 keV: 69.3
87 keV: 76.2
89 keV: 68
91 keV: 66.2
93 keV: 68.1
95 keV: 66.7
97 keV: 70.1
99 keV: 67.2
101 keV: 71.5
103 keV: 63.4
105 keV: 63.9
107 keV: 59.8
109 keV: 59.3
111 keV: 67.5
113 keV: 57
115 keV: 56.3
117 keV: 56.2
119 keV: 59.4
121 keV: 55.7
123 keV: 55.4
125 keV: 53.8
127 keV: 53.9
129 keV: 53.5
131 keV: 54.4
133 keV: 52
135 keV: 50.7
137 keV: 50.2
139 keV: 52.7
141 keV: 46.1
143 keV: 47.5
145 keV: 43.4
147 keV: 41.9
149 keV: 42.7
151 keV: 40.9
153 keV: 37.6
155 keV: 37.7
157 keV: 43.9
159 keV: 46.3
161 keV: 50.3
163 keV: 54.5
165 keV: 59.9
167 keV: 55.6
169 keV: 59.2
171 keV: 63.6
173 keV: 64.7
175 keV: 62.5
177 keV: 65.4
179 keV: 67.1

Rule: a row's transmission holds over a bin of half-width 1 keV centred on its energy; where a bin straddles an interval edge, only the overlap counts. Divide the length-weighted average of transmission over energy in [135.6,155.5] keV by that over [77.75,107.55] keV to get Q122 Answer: 0.65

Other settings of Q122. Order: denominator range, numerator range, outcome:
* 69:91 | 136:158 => 0.59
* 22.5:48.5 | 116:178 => 0.76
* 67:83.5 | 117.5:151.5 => 0.64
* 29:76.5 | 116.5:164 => 0.69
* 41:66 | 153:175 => 0.78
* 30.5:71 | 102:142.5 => 0.80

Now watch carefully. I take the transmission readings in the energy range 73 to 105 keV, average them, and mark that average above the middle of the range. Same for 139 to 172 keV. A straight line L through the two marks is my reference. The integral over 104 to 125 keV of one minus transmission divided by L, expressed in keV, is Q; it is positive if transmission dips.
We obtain 1.1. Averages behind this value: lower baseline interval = 70.8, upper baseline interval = 48.3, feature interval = 58.8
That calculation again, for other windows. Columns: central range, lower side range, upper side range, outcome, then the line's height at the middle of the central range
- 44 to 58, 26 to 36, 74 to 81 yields 0.64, 70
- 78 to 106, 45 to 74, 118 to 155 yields -2.57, 63.1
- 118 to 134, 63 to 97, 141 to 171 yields 1.01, 58.5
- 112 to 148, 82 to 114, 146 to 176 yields 3.97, 58.6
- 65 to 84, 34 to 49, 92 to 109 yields -3.31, 67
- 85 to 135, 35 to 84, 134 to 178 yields -0.11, 61.1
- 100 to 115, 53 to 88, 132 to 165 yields -0.33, 61.4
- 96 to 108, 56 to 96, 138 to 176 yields 0.04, 66.2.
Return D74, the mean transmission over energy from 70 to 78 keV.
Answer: 81.3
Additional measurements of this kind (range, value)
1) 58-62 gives 68.7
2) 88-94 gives 67.4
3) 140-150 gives 44.3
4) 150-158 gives 40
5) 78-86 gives 70.5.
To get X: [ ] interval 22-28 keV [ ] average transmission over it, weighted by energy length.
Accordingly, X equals 67.3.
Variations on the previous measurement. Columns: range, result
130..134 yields 53.2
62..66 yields 75.5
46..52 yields 67.8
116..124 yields 56.7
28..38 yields 68.1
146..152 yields 41.8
